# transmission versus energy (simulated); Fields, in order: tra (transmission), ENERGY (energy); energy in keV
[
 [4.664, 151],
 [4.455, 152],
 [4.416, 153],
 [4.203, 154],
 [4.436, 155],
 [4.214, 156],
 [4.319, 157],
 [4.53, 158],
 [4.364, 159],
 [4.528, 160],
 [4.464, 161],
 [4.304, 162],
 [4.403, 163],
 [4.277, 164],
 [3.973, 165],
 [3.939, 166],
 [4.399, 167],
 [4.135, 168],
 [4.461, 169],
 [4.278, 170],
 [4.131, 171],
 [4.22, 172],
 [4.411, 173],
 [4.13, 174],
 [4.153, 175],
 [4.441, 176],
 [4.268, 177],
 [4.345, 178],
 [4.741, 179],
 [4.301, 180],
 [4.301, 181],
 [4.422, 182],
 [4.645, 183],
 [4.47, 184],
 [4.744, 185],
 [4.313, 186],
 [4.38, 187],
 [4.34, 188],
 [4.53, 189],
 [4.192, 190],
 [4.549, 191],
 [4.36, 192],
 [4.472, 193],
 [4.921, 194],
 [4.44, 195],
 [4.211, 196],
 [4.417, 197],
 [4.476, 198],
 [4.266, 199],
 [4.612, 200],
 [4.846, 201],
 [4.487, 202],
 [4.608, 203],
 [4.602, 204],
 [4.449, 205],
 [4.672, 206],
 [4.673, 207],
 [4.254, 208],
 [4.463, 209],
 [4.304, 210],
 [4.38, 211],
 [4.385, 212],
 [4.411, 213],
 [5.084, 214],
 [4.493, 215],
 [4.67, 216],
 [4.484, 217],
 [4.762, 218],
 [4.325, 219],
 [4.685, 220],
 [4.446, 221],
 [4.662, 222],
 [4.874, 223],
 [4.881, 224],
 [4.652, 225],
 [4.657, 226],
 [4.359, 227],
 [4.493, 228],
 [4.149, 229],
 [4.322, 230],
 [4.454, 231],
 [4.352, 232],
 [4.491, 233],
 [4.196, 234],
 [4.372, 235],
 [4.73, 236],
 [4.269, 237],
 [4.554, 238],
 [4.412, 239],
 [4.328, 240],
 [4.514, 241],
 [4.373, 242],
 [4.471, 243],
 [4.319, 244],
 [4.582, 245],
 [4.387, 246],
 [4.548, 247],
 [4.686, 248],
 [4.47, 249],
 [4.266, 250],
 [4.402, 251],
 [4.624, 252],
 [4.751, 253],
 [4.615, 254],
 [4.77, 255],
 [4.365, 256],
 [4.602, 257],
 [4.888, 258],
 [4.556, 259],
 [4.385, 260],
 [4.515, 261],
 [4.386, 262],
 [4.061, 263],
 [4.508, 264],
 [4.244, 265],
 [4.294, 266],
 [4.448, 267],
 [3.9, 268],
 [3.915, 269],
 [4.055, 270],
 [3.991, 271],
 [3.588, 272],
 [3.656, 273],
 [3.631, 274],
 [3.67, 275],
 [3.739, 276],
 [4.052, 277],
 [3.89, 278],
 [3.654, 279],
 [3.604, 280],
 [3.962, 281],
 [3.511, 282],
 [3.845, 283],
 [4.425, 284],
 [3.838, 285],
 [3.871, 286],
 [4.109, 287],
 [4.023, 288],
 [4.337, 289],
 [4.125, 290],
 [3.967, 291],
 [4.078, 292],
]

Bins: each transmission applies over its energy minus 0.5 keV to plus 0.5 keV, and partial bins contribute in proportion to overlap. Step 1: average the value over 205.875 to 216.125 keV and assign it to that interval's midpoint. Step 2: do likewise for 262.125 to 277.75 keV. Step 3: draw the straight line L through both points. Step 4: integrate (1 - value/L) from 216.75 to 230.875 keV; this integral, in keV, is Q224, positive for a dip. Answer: -0.5 keV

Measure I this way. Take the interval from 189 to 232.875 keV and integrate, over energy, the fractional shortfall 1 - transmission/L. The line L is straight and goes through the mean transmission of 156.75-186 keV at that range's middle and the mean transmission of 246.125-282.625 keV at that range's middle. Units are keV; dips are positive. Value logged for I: -2.4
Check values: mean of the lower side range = 4.35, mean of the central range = 4.52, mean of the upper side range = 4.2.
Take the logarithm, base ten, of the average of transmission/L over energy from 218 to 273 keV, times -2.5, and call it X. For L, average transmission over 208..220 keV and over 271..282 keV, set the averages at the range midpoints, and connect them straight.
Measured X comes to -0.076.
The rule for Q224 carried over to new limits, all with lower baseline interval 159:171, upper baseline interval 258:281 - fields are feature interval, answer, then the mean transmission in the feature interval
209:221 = -1.0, 4.54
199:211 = -0.9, 4.52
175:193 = -0.8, 4.43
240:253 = -1.2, 4.48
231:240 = -0.6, 4.42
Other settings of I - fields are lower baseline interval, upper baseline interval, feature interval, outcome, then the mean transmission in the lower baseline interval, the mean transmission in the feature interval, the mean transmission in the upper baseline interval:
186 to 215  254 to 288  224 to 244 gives -0.6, 4.49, 4.44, 4.1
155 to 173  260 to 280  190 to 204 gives -1.0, 4.3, 4.5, 4.01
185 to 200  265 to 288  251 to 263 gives -1.6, 4.44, 4.56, 3.9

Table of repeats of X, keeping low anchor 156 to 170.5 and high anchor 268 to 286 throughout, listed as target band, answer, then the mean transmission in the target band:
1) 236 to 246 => -0.12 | 4.44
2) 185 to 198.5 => -0.06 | 4.44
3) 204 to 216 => -0.10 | 4.52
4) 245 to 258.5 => -0.16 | 4.57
